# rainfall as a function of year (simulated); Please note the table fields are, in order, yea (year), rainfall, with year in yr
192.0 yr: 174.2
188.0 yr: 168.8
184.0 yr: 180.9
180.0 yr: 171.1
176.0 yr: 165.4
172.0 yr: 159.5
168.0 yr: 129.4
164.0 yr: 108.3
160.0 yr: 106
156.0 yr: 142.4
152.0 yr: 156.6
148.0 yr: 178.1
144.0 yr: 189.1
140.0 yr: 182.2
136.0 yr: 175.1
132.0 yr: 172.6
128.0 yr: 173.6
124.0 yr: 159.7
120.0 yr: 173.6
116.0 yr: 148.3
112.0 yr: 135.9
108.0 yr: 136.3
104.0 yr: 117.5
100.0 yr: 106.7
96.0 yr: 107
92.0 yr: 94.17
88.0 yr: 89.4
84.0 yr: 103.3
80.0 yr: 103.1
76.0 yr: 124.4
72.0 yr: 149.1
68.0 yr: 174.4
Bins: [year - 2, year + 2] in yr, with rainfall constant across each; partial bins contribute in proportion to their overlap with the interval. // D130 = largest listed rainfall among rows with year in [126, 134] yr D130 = 173.6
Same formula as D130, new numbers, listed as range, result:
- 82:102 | 107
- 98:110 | 136.3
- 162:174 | 159.5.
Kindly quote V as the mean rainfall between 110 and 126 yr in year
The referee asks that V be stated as 154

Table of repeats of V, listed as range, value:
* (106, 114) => 136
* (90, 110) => 112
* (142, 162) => 154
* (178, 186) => 176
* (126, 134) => 173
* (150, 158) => 150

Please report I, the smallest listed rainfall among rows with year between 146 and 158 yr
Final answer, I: 142.4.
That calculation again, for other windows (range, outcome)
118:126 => 159.7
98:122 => 106.7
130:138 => 172.6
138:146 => 182.2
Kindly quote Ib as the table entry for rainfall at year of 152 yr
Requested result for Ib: 156.6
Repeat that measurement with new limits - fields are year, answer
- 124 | 159.7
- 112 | 135.9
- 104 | 117.5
